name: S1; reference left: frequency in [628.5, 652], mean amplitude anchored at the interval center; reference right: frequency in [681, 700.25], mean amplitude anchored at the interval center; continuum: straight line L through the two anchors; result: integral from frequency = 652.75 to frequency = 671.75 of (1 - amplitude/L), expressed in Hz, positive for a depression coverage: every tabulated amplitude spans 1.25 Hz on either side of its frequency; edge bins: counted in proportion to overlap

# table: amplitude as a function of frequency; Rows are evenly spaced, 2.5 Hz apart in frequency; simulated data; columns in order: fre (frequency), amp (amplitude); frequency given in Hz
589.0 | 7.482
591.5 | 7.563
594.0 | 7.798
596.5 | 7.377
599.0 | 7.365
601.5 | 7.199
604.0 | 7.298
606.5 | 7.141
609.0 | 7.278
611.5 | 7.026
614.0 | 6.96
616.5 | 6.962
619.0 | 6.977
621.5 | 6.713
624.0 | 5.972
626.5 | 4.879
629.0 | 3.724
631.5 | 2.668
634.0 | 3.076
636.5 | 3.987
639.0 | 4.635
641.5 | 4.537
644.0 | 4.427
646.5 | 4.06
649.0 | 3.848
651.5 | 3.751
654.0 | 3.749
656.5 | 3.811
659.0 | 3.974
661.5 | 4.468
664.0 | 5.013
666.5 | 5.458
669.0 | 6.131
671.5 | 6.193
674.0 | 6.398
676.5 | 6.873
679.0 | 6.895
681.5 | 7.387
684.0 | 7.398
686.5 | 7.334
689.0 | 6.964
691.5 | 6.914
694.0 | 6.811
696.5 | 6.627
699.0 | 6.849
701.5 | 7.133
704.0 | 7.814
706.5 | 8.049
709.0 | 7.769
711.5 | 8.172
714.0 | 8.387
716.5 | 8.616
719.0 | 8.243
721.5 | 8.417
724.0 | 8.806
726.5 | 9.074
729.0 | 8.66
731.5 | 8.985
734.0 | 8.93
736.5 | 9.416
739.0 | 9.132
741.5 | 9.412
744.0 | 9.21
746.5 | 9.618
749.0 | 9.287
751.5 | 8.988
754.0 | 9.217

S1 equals 1.9 Hz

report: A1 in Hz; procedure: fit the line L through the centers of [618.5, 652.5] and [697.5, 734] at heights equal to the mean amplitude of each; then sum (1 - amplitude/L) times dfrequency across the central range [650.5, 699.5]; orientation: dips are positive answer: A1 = 3.3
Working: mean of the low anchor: 4.47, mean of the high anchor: 8.23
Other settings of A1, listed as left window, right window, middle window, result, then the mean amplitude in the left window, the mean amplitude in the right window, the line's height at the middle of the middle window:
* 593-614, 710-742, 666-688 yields 3.93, 7.28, 8.77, 8.17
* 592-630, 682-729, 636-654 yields 7.48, 6.75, 7.76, 7.11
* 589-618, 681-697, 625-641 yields 7.35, 7.28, 7.07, 7.2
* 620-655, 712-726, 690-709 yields 0.77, 4.31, 8.51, 7.5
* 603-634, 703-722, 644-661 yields 7.14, 6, 8.18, 6.79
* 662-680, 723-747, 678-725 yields -0.66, 6.06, 9.11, 7.51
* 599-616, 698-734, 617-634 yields 5.20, 7.16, 8.25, 7.34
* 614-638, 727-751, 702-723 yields 0.17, 5.09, 9.17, 8.22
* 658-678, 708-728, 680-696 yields -0.92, 5.6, 8.45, 6.74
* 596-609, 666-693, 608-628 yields 1.73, 7.27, 6.76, 7.17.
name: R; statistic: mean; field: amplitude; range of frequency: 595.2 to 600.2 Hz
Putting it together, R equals 7.38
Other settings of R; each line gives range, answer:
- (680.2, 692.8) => 7.2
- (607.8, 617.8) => 7.05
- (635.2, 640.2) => 4.3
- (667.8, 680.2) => 6.5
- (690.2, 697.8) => 6.79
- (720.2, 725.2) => 8.61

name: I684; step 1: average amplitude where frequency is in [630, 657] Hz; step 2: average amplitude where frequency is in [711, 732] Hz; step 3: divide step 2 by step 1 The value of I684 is 2.2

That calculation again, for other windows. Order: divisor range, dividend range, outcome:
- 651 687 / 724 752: 1.62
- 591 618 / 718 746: 1.23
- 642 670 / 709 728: 1.92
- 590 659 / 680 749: 1.47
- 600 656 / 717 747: 1.69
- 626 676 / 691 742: 1.84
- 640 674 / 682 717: 1.61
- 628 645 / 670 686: 1.78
